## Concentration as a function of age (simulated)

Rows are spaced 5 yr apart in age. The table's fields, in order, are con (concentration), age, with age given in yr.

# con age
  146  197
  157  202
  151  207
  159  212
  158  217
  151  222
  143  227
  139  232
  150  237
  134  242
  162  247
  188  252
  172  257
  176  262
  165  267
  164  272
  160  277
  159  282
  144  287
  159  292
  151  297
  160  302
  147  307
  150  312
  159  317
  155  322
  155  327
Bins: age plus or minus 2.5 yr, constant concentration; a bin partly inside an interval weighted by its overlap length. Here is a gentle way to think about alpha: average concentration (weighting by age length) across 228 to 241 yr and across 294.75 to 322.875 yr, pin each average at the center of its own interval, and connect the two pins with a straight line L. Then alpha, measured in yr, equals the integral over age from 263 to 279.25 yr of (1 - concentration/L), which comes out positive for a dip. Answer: -1.8 yr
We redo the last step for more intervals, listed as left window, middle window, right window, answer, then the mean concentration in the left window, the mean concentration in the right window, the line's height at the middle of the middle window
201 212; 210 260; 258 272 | 1.9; 155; 170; 162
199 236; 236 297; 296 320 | -3.4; 151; 154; 152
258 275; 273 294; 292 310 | 0.7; 168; 153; 161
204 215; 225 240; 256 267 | 1.8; 155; 172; 163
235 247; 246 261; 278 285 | -2.6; 146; 158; 150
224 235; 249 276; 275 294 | -4.0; 142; 155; 150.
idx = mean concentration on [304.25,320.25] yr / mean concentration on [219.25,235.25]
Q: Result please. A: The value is 1.05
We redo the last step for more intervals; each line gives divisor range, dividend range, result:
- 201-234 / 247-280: 1.13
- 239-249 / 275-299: 1.05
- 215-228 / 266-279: 1.08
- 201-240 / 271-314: 1.03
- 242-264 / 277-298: 0.91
